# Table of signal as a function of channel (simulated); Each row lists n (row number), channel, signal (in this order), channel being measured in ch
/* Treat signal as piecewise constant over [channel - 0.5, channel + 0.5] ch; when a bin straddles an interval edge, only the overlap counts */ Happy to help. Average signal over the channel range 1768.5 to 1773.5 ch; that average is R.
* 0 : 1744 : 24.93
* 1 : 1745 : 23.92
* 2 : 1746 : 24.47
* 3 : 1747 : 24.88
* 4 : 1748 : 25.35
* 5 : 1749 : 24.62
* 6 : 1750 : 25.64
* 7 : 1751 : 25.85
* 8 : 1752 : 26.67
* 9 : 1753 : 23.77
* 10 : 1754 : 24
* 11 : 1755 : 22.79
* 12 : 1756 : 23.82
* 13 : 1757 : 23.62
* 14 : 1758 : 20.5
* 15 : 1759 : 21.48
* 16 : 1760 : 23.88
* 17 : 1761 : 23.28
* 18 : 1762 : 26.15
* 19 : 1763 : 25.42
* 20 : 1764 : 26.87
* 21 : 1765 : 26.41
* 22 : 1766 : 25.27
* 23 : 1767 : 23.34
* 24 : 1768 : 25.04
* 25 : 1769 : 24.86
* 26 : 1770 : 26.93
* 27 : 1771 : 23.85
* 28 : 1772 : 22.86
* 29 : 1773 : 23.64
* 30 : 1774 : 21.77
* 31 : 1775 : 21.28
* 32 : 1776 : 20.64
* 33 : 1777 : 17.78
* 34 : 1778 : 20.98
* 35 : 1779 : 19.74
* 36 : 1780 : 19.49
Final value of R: 24.4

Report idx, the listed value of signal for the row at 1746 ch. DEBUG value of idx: 24.47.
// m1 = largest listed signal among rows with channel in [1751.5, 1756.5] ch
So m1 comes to 26.67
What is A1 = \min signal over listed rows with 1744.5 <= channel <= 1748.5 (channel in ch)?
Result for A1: 23.92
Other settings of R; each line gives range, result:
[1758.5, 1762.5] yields 23.7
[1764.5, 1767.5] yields 25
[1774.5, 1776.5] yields 21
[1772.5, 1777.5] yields 21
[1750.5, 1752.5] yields 26.3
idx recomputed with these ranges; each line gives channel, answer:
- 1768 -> 25.04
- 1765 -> 26.41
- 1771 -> 23.85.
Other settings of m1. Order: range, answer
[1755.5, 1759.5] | 23.82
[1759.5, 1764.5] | 26.87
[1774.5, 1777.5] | 21.28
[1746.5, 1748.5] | 25.35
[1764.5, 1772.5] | 26.93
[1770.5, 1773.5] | 23.85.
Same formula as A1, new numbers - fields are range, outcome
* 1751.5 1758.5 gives 20.5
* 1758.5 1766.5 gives 21.48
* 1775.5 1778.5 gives 17.78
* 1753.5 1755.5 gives 22.79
